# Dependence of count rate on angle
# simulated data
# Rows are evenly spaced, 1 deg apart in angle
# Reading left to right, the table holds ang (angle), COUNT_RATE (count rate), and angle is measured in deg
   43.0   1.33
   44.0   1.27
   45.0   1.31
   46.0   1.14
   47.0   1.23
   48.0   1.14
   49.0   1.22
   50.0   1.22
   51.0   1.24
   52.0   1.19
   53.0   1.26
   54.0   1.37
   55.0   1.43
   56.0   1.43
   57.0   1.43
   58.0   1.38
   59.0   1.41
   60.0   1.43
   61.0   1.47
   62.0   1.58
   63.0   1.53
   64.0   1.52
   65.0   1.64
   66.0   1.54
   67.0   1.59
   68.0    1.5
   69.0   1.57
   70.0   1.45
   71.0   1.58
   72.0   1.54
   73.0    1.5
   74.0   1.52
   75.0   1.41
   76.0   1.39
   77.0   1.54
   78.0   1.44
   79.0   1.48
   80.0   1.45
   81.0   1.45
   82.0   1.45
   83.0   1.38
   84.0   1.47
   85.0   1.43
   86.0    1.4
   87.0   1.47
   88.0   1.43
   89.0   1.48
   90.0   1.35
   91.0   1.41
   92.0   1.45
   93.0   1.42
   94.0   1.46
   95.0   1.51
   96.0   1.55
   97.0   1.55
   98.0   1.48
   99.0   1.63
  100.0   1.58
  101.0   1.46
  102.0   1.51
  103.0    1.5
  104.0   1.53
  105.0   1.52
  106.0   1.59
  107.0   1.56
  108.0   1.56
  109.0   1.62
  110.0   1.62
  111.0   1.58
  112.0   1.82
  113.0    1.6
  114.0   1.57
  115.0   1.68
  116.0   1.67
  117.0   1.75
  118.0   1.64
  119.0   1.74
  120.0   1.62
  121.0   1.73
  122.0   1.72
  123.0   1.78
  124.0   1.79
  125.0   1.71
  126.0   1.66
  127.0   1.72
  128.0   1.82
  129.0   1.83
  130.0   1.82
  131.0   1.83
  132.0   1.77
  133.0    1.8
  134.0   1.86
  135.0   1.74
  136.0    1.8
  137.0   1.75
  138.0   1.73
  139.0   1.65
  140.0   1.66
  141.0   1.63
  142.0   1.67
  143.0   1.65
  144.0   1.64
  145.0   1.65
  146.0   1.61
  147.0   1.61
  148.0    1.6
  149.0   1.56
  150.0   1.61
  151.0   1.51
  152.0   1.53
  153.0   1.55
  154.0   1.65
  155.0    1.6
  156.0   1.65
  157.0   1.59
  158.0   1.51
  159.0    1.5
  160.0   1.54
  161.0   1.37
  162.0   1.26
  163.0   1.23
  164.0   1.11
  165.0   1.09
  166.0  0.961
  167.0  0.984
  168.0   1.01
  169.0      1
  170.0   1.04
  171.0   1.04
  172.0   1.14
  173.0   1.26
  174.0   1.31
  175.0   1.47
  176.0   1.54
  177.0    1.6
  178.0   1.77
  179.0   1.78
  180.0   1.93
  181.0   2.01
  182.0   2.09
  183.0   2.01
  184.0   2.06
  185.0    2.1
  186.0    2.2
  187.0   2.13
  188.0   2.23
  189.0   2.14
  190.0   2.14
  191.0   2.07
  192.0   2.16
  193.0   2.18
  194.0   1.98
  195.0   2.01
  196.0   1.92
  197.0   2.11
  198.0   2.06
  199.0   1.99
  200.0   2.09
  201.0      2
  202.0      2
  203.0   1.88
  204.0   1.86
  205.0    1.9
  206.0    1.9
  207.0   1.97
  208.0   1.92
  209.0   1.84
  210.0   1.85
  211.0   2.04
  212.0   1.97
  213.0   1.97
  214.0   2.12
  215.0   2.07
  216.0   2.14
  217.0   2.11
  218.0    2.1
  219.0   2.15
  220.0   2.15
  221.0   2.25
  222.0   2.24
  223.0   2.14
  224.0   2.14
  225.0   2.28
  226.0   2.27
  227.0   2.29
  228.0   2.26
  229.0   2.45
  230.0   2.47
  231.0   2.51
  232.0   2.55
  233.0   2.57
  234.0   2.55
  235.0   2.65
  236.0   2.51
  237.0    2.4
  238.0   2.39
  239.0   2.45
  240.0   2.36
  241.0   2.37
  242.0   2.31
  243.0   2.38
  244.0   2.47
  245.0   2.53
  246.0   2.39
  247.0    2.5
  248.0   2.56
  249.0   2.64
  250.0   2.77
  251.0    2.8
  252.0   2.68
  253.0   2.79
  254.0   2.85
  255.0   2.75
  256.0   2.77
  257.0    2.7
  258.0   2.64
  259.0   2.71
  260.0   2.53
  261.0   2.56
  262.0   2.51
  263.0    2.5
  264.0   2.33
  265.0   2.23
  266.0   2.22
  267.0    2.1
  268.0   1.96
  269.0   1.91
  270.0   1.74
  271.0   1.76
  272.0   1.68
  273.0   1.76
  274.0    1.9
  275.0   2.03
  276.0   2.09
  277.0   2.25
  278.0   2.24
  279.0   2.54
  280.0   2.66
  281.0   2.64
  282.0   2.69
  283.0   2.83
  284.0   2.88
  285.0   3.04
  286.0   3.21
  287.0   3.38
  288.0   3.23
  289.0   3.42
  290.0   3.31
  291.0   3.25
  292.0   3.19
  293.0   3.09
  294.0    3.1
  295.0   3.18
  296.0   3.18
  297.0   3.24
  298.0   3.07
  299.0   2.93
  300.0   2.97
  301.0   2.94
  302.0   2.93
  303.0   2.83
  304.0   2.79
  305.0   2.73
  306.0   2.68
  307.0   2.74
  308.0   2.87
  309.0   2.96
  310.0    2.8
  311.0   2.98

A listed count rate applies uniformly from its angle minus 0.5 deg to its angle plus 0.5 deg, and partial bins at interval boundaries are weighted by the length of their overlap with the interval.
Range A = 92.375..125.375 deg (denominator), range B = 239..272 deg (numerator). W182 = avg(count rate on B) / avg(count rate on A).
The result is 1.52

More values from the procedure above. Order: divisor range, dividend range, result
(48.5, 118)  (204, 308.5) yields 1.67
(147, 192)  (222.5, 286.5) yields 1.53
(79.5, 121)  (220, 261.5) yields 1.62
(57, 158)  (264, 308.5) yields 1.68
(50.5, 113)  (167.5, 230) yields 1.30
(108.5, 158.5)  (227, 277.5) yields 1.43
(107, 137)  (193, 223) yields 1.18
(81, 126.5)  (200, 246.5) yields 1.42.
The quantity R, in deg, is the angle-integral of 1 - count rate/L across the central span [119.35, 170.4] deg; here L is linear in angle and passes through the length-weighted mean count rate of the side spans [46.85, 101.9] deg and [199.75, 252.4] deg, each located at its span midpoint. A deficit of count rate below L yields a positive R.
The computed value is 7.0 deg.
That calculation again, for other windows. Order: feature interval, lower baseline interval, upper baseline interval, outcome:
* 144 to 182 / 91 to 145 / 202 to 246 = 8.9 deg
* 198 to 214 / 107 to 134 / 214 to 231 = 1.4 deg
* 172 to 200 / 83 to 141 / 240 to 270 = 2.0 deg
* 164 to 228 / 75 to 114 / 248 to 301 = 8.5 deg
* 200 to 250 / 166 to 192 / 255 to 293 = -3.5 deg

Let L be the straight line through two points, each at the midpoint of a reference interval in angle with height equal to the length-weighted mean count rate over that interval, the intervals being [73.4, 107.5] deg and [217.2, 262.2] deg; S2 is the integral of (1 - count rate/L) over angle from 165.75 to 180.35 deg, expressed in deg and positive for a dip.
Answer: 5.1 deg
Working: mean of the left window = 1.48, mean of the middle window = 1.32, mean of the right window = 2.47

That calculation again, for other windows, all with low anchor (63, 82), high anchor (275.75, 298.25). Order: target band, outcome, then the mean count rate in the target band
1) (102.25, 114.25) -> 1.1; 1.59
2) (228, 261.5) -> 1.4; 2.56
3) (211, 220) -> 1.4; 2.08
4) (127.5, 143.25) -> 1.4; 1.75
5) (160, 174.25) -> 6.7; 1.14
